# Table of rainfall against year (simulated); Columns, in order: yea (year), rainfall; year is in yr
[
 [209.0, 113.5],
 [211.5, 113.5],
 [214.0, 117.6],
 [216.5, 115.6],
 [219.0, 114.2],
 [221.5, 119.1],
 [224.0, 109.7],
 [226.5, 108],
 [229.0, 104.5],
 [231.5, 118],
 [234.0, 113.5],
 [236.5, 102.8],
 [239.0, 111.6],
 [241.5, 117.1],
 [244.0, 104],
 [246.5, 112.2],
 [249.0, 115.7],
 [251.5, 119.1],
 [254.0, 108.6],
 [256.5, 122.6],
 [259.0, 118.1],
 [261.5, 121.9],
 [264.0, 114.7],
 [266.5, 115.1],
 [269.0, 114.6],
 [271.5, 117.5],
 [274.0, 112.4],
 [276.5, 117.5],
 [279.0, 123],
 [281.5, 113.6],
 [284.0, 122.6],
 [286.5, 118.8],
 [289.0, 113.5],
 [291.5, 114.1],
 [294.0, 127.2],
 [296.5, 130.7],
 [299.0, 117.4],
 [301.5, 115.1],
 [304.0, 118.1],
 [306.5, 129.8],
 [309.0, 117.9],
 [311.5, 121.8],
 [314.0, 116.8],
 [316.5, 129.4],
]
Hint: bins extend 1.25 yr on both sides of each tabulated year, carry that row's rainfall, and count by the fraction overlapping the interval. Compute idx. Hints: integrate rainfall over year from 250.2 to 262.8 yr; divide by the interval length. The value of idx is 118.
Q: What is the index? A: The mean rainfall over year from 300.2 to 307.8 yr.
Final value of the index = 121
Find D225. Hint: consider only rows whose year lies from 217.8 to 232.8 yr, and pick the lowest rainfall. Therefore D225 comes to 104.5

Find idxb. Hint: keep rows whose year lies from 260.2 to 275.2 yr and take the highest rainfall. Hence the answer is 121.9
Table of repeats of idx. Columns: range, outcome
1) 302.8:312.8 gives 122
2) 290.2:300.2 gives 122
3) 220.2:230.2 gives 110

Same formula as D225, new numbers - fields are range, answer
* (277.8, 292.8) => 113.5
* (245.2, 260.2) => 108.6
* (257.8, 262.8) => 118.1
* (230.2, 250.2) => 102.8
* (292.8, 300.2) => 117.4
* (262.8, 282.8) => 112.4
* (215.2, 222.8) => 114.2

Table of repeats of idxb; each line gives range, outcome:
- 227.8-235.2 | 118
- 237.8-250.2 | 117.1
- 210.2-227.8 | 119.1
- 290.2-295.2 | 127.2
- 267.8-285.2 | 123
